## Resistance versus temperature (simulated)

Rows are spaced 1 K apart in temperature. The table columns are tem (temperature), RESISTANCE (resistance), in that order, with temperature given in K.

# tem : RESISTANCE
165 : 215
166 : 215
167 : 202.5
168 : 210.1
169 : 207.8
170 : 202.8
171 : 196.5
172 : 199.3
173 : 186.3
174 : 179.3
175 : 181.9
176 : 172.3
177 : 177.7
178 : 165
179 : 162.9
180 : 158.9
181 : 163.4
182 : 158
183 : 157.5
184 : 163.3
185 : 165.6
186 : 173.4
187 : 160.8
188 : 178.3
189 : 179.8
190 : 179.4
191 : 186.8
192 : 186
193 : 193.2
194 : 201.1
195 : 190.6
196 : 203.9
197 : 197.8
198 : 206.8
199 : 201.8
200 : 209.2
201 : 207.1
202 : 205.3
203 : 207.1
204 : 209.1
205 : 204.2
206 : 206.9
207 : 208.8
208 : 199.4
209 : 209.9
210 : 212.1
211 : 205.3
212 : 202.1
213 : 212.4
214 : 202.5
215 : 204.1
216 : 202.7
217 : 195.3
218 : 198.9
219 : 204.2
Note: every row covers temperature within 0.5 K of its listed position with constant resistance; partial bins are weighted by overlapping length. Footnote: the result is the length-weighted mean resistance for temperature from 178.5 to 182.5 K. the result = 161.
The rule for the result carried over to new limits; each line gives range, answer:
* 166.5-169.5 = 207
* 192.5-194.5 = 197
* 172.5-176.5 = 180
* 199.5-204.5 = 208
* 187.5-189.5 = 179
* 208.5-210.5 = 211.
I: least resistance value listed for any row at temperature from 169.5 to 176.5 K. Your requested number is 172.3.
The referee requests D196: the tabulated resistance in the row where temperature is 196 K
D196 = 203.9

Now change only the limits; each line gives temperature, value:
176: 172.3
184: 163.3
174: 179.3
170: 202.8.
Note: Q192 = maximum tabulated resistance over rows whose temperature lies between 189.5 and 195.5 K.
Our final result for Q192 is 201.1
